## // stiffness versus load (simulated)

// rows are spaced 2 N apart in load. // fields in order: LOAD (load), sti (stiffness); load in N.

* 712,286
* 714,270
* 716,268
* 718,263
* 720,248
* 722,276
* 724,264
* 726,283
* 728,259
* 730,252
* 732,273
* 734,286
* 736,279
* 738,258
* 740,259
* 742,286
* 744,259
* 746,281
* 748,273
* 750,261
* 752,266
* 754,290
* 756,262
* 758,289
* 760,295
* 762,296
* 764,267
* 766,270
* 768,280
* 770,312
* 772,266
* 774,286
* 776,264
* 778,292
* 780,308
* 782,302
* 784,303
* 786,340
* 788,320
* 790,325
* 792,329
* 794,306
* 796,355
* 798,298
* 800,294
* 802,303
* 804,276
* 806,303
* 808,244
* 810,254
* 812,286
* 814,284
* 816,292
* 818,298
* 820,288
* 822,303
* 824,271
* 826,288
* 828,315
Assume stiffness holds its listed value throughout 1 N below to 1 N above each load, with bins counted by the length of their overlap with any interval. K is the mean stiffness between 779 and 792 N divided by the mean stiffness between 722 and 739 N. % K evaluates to 1.18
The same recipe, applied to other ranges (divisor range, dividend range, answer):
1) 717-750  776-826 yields 1.11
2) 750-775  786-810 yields 1.08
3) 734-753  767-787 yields 1.09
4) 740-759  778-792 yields 1.15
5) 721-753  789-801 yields 1.18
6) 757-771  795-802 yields 1.09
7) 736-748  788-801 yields 1.18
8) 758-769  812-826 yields 1.02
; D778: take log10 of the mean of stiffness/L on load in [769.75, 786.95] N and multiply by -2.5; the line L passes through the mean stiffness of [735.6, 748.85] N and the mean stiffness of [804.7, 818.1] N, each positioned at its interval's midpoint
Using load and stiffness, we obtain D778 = -0.08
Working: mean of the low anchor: 270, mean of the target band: 296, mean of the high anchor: 279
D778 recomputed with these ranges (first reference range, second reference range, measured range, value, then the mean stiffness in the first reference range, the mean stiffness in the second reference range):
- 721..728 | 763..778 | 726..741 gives 0.023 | 272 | 279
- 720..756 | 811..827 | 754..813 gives -0.051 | 270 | 289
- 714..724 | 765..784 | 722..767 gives 0.007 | 264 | 288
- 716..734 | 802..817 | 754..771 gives -0.049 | 266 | 279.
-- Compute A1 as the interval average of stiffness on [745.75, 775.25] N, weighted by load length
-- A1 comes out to 279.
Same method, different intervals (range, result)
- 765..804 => 302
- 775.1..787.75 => 303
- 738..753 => 269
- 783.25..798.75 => 323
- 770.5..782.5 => 287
